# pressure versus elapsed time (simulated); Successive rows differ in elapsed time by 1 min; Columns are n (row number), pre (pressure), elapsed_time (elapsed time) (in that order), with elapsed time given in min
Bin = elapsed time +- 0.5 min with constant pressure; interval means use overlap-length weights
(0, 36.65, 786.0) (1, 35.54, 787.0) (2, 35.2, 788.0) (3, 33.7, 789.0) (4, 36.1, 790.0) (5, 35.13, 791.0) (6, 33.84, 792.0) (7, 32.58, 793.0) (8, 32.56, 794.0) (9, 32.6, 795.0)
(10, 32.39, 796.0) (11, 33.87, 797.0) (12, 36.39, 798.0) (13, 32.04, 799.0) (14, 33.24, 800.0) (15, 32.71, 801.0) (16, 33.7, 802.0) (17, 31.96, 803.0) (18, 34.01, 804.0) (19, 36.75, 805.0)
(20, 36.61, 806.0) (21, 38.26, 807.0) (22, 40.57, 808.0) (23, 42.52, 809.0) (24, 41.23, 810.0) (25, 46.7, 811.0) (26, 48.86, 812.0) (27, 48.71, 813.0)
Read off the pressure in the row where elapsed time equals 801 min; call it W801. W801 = 32.71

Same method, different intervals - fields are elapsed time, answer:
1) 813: 48.71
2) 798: 36.39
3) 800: 33.24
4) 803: 31.96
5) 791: 35.13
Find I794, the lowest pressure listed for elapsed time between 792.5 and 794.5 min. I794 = 32.56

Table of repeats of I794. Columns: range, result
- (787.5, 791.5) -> 33.7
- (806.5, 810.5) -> 38.26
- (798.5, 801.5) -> 32.04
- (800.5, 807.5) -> 31.96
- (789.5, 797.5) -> 32.39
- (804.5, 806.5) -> 36.61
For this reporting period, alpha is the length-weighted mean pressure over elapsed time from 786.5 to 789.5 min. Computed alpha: 34.8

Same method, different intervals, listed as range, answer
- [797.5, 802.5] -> 33.6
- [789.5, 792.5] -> 35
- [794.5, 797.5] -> 33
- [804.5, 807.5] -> 37.2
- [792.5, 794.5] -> 32.6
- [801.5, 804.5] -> 33.2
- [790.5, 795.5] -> 33.3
